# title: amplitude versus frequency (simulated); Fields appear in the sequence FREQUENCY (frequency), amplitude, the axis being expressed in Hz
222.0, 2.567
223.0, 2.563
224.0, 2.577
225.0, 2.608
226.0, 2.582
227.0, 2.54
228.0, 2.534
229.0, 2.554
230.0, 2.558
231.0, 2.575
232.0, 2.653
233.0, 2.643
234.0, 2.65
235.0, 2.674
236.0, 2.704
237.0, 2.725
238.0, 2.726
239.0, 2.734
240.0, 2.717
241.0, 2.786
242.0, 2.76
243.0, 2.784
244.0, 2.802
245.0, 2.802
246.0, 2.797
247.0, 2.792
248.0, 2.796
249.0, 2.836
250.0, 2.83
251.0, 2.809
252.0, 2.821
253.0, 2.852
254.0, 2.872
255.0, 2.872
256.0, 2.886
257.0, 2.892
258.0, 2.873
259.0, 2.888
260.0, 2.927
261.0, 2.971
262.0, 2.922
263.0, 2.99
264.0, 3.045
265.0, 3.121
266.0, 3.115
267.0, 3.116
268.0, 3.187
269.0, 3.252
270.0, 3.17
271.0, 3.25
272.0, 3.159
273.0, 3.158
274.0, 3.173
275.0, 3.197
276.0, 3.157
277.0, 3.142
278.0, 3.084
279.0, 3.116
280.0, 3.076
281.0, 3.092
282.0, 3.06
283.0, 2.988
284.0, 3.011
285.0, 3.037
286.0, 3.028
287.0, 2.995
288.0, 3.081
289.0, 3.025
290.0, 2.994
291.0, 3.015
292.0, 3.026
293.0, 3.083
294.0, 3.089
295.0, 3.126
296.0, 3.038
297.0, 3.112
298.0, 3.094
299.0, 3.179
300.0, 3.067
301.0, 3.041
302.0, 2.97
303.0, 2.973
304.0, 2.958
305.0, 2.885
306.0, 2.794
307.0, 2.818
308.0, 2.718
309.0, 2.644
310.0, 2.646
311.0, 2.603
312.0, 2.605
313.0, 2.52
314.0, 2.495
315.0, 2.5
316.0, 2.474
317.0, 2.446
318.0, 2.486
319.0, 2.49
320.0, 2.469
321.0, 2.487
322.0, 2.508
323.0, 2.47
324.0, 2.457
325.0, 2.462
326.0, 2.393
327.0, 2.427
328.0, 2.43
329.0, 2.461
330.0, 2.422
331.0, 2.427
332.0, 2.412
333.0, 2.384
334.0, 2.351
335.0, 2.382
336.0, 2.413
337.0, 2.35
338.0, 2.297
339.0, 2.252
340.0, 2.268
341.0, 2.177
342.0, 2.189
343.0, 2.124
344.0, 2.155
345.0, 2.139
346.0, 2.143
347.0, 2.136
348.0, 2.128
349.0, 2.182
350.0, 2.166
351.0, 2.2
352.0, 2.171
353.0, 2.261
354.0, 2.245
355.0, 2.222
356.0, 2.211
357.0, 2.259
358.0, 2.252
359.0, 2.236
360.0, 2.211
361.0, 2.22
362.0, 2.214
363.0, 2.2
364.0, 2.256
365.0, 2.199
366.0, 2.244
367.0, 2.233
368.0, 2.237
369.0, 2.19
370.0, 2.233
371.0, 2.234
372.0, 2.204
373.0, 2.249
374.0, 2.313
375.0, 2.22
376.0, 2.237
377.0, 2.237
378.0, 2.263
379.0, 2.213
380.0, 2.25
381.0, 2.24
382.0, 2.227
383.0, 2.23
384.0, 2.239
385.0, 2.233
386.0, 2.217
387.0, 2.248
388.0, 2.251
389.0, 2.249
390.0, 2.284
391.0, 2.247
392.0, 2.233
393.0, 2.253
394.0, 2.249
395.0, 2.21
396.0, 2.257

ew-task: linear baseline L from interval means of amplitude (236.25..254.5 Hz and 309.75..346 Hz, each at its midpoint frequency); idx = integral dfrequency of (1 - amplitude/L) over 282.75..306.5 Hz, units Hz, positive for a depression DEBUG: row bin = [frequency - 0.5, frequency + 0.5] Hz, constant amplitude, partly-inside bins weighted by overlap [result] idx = -4.4 Hz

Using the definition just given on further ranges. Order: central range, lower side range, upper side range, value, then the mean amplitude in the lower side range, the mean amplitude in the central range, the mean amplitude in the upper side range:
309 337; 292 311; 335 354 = 1.19 Hz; 2.95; 2.47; 2.21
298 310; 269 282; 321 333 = -0.65 Hz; 3.15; 2.91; 2.44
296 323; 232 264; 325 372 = -2.76 Hz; 2.81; 2.73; 2.26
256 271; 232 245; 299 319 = -1.71 Hz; 2.73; 3.04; 2.72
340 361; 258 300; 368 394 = 2.50 Hz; 3.08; 2.19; 2.24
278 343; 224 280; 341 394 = -3.97 Hz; 2.88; 2.71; 2.22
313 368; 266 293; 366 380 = 4.83 Hz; 3.1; 2.31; 2.24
